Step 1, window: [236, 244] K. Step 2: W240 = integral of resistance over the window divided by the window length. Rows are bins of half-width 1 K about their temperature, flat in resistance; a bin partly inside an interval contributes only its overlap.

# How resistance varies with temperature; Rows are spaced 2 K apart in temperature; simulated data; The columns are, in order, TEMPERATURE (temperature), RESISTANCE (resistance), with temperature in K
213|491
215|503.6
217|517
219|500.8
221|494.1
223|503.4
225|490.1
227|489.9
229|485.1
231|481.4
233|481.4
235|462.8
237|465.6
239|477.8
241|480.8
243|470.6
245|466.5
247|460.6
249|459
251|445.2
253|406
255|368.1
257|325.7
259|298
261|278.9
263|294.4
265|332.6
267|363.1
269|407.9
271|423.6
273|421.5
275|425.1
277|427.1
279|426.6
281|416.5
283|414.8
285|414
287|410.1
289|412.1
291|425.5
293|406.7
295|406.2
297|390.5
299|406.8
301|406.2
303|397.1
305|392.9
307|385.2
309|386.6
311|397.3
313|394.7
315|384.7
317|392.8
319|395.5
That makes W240 474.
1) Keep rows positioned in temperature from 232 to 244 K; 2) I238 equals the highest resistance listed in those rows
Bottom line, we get 481.4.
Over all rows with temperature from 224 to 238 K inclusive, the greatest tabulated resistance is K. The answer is 490.1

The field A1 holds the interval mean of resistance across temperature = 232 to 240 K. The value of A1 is 472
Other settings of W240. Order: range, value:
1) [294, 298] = 398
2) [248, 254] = 437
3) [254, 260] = 331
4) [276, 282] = 423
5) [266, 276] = 408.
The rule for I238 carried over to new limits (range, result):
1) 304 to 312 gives 397.3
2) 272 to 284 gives 427.1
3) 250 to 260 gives 445.2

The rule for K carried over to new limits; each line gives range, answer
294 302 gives 406.8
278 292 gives 426.6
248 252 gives 459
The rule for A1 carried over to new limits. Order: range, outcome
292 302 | 403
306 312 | 390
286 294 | 414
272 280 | 425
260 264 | 287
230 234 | 481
